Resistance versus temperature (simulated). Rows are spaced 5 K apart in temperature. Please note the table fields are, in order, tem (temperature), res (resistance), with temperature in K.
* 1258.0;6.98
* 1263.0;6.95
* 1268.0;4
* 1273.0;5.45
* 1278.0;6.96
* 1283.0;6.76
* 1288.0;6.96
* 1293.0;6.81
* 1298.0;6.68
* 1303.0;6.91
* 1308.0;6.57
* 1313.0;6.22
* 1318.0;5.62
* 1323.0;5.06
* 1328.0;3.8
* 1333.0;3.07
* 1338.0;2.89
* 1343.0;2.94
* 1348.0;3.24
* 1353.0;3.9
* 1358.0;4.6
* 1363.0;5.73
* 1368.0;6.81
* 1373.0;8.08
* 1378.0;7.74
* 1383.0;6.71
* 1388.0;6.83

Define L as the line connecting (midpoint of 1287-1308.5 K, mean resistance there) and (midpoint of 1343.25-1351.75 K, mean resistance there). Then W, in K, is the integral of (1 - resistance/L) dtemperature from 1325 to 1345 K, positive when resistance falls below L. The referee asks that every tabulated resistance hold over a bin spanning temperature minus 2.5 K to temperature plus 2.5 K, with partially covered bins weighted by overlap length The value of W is 4.45 K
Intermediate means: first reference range 6.79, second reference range 3.26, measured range 3.23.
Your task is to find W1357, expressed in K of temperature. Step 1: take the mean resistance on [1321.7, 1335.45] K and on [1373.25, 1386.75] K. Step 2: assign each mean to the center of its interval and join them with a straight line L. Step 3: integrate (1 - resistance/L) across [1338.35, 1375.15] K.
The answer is 6.49 K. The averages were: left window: 3.89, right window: 7.33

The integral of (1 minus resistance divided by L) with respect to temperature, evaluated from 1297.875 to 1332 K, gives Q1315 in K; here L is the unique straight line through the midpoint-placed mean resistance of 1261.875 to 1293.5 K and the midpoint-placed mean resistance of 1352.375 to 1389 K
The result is 3.39 K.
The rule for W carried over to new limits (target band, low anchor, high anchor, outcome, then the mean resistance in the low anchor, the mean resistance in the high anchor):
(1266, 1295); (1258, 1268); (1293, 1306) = 1.5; 6.22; 6.79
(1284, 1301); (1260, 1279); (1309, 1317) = -2.3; 5.78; 6.17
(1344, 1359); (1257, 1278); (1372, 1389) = 6.9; 5.9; 7.32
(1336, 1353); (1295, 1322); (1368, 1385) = 9.2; 6.33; 7.43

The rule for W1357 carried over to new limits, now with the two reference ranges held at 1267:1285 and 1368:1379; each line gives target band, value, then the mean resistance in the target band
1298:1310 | -0.59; 6.73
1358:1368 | 2.38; 5.72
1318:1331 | 4.17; 4.61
